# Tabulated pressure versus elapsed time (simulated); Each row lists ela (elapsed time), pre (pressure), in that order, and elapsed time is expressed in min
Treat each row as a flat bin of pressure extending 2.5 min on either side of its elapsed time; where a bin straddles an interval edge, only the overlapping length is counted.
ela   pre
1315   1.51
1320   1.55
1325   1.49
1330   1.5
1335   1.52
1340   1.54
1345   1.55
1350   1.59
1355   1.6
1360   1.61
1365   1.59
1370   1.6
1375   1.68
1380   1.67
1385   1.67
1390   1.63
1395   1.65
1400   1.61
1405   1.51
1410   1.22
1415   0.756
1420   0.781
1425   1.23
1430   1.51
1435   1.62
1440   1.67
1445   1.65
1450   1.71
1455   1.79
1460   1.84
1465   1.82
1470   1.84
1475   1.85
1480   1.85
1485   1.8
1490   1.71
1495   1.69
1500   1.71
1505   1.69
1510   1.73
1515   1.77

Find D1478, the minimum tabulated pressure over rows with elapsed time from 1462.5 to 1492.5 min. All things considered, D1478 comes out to 1.71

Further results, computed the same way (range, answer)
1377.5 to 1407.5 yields 1.51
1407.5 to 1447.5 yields 0.756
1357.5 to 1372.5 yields 1.59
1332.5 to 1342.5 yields 1.52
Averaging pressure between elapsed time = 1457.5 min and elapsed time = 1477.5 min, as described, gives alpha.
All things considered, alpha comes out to 1.84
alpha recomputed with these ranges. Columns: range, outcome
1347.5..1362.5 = 1.6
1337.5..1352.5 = 1.56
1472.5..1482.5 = 1.85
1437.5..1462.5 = 1.73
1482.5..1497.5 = 1.73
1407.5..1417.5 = 0.988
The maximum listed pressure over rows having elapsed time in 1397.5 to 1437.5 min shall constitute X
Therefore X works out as 1.62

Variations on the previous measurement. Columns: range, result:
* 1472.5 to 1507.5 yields 1.85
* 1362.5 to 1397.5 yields 1.68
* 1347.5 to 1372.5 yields 1.61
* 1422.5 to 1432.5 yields 1.51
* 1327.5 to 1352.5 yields 1.59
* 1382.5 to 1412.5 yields 1.67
